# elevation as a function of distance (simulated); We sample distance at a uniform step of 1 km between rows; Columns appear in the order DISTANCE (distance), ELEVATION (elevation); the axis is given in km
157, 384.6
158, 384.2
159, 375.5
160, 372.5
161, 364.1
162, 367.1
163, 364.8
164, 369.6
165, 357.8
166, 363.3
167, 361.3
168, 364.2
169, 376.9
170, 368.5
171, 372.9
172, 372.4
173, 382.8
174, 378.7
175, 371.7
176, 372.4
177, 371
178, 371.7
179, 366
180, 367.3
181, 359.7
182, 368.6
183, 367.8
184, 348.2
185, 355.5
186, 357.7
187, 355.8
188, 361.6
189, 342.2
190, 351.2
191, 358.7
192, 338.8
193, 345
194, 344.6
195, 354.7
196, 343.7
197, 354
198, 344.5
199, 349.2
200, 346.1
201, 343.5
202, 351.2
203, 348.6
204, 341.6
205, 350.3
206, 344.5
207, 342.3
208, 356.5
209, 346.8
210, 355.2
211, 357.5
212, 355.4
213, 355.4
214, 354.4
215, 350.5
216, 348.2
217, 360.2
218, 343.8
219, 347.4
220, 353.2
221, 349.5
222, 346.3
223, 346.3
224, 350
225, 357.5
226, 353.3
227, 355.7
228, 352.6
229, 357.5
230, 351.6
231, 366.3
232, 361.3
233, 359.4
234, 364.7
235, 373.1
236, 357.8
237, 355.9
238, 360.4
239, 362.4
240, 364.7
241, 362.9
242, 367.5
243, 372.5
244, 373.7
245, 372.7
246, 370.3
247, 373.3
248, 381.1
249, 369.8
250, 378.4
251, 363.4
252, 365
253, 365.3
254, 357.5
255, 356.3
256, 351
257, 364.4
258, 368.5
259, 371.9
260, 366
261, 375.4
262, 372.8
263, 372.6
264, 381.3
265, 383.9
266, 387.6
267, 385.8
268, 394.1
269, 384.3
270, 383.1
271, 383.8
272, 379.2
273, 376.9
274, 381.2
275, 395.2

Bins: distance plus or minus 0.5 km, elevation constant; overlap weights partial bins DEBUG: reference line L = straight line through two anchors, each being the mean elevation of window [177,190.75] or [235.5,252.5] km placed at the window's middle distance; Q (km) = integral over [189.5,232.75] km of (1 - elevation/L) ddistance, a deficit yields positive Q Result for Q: 1.50 km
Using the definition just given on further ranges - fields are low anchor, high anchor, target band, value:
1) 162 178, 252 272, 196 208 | 0.8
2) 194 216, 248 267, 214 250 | 0.0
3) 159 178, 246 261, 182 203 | 1.0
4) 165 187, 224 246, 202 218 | 0.6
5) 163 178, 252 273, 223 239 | 0.6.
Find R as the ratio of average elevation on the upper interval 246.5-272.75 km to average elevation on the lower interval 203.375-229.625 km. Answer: 1.06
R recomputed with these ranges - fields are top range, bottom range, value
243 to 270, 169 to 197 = 1.03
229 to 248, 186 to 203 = 1.05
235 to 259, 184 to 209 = 1.05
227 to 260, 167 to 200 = 1.01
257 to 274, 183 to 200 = 1.08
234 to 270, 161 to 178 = 1.00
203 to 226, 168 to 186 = 0.95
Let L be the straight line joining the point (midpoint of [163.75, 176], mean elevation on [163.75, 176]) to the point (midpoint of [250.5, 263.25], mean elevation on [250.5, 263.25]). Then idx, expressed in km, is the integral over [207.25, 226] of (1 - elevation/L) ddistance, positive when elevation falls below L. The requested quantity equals 0.8 km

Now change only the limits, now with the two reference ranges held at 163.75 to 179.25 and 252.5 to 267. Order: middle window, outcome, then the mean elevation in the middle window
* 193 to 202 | 0.55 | 348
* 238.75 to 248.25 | 0.00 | 370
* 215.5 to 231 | 0.76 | 352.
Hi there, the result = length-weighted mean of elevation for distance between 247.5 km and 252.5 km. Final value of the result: 372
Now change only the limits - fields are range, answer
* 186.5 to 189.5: 353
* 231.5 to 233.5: 360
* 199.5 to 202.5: 347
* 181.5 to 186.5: 360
